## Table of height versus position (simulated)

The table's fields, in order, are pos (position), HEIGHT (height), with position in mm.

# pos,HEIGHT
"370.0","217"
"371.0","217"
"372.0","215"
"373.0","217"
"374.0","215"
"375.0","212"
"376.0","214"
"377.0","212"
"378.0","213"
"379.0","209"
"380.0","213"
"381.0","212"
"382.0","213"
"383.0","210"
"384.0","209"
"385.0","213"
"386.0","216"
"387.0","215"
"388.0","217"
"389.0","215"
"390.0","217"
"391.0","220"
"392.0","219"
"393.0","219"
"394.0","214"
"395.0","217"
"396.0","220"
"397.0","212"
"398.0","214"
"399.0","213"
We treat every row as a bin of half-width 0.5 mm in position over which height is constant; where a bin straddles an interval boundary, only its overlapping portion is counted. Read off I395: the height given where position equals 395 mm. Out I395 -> 217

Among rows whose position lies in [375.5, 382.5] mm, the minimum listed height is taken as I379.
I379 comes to 209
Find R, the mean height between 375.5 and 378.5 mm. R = 213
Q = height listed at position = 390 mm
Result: 217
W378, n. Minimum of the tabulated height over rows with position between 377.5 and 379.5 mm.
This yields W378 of 209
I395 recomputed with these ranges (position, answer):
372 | 215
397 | 212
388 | 217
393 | 219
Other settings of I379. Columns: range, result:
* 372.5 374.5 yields 215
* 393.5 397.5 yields 212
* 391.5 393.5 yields 219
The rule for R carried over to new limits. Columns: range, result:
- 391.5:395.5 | 217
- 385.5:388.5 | 216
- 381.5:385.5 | 211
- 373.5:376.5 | 214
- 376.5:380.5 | 212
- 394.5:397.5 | 216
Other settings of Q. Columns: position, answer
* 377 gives 212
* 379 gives 209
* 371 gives 217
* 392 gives 219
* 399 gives 213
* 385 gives 213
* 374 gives 215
